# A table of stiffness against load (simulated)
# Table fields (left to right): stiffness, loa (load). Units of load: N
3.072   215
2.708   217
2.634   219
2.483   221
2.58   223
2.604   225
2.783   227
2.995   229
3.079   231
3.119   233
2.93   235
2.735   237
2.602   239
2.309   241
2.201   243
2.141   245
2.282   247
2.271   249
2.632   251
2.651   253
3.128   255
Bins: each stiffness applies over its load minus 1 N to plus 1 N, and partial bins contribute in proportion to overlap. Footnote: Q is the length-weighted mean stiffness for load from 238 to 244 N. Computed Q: 2.37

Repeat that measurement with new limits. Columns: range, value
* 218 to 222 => 2.56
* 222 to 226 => 2.59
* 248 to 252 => 2.45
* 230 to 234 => 3.1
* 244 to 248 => 2.21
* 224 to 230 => 2.79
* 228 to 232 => 3.04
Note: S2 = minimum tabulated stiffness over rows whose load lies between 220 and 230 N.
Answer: 2.483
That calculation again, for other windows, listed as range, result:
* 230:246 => 2.141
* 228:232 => 2.995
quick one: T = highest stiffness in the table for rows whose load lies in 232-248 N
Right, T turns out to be 3.119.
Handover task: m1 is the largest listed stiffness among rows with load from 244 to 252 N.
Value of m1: 2.632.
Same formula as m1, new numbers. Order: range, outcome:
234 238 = 2.93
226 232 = 3.079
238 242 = 2.602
